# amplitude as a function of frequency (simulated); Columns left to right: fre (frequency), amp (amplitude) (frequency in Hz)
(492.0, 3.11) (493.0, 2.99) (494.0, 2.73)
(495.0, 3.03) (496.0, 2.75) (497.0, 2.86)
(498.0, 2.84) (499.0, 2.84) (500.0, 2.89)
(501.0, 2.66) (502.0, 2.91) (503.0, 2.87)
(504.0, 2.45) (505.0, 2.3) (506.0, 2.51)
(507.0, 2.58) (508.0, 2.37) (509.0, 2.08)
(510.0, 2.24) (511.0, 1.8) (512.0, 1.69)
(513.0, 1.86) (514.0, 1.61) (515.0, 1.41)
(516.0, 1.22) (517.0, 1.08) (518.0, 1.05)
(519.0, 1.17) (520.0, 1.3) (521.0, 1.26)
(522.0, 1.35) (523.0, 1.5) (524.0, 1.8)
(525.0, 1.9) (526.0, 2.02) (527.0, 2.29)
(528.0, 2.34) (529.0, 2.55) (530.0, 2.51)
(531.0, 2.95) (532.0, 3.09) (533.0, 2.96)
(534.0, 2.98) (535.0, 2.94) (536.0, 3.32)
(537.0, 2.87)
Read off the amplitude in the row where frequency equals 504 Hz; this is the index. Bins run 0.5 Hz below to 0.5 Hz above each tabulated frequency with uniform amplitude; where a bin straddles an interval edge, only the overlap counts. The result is 2.45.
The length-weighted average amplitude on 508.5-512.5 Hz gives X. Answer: 1.95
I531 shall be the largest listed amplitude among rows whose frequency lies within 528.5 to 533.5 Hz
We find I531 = 3.09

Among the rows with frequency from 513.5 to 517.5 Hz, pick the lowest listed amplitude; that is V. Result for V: 1.08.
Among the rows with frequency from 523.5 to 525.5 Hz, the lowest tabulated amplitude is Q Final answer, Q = 1.8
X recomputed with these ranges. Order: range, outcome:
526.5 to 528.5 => 2.31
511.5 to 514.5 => 1.72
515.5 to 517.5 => 1.15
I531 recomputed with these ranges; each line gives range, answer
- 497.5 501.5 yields 2.89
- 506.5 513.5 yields 2.58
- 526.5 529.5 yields 2.55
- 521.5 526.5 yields 2.02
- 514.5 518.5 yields 1.41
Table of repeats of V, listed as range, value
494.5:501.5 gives 2.66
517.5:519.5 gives 1.05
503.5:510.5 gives 2.08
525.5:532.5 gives 2.02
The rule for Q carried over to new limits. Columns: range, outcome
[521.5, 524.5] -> 1.35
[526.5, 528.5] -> 2.29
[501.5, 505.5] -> 2.3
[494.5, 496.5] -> 2.75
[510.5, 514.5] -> 1.61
